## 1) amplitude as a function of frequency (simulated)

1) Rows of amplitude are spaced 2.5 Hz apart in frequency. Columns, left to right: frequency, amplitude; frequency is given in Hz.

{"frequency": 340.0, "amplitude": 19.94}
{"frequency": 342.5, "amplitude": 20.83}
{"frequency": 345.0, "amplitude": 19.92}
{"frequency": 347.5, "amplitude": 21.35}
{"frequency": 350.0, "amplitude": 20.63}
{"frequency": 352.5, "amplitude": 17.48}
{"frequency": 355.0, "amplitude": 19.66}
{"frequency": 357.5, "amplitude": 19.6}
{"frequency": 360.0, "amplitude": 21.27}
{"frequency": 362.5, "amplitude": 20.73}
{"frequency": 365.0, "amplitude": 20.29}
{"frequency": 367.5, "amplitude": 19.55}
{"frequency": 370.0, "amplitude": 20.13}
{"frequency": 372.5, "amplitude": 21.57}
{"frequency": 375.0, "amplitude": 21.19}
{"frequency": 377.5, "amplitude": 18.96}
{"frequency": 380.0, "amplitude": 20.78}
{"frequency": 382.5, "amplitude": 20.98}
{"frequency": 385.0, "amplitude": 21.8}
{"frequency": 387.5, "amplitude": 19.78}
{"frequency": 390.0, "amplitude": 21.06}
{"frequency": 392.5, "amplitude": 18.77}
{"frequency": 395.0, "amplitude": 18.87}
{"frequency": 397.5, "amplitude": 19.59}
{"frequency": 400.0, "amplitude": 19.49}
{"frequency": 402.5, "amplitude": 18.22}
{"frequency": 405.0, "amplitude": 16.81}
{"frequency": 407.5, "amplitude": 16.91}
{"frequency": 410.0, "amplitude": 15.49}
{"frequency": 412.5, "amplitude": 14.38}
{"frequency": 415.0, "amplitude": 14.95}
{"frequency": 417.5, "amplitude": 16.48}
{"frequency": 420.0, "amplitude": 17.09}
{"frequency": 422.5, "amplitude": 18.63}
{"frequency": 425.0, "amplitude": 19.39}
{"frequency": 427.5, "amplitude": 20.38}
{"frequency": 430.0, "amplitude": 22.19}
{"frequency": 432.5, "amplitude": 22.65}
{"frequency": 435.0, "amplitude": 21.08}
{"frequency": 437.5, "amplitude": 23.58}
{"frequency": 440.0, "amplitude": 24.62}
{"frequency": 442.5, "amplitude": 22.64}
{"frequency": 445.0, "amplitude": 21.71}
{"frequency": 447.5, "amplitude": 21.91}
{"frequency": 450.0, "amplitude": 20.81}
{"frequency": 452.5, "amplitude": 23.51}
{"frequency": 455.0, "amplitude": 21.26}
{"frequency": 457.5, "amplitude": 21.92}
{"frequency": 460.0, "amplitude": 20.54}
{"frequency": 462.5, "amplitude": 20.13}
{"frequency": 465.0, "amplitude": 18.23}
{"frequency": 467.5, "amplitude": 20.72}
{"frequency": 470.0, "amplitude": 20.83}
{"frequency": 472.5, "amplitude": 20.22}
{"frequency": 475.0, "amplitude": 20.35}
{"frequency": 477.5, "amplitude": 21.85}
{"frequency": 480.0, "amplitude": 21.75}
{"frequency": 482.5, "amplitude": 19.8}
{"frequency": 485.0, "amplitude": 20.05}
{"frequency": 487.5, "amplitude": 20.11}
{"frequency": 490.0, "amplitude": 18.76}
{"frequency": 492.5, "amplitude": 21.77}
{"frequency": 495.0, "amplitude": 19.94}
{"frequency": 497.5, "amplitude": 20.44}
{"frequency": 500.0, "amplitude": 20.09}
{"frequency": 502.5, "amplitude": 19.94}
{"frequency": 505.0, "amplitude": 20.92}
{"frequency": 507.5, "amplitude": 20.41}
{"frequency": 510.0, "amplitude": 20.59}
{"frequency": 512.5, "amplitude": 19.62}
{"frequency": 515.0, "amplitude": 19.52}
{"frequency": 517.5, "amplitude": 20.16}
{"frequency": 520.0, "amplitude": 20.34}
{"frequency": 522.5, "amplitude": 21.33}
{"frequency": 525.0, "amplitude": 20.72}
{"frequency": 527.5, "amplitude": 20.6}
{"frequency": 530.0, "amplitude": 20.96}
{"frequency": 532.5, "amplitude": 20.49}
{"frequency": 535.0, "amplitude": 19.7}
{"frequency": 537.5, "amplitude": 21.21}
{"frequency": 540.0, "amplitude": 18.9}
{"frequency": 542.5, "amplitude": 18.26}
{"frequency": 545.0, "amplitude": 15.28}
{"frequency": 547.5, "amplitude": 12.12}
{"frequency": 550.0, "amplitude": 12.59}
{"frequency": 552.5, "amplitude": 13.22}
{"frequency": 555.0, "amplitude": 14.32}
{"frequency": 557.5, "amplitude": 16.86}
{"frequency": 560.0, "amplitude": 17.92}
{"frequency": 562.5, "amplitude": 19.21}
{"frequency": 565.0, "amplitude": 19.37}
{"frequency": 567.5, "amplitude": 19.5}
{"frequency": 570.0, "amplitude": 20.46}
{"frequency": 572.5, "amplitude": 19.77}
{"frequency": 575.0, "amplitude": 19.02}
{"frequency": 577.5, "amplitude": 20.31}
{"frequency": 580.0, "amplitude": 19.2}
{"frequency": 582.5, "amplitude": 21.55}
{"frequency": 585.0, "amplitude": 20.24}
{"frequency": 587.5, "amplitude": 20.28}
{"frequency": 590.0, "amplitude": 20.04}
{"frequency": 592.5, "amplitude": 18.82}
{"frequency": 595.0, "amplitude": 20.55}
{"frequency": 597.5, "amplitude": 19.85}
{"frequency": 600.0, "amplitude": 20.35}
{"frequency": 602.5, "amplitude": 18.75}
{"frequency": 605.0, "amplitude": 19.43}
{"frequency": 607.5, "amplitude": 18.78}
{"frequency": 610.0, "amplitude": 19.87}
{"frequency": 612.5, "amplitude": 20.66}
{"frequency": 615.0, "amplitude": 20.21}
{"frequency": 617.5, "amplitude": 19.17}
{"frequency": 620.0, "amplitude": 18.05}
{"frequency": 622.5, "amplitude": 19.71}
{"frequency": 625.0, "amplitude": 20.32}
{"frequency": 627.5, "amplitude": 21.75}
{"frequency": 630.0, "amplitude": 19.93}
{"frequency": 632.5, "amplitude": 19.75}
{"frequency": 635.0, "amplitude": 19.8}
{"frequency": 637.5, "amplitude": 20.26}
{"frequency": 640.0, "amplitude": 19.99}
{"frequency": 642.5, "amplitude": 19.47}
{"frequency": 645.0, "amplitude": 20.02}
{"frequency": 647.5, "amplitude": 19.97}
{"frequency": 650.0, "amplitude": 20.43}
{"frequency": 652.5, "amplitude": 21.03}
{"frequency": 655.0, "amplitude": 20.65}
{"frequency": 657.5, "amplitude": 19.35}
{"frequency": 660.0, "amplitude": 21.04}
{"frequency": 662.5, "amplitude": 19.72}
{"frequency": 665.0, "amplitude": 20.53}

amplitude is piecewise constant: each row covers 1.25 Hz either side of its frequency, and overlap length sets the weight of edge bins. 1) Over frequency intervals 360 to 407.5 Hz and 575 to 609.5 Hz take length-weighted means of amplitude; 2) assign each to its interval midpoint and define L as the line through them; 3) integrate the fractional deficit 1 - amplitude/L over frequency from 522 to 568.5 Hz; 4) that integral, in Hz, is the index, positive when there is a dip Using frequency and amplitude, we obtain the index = 4.4 Hz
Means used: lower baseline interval 19.9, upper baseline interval 19.8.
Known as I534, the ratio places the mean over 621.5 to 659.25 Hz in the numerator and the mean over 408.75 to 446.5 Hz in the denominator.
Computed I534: 1.0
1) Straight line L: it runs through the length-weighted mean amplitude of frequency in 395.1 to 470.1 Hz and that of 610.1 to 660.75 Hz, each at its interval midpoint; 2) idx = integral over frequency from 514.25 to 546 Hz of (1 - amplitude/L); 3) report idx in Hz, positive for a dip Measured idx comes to 0.2 Hz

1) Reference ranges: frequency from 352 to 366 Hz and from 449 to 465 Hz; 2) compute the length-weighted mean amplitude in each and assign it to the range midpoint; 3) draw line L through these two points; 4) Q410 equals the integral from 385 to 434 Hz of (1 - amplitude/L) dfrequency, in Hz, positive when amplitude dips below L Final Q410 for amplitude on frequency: 4.7 Hz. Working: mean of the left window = 20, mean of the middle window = 18.6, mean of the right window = 21.1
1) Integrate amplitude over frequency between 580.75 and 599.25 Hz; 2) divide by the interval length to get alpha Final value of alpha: 20.2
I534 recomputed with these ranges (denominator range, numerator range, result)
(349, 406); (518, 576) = 0.92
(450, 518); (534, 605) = 0.90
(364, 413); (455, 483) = 1.07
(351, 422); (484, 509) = 1.07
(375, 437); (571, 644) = 1.04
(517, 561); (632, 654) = 1.12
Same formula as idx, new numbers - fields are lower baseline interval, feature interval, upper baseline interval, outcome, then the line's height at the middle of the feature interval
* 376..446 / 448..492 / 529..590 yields -3.67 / 19.1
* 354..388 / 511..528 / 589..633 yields -0.24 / 20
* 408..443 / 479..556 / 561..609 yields 1.73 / 19.6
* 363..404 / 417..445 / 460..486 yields -0.98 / 20.2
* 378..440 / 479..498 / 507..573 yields -1.45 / 18.9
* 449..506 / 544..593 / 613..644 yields 5.24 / 20.2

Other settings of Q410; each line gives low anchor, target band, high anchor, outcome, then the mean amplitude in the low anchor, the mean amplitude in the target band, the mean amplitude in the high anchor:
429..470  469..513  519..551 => -0.4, 21.7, 20.4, 18.7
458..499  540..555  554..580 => 3.5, 20.4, 14.7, 18.7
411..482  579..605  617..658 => 0.2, 20.5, 19.9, 20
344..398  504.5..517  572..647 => -0.1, 20.2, 20.2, 19.9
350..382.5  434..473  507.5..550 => -3.7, 20.2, 21.5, 19.2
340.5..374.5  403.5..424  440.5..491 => 4.2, 20.2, 16.4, 20.9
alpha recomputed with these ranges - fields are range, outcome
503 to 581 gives 18.8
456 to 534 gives 20.4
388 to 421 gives 17.6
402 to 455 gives 19.7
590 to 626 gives 19.6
